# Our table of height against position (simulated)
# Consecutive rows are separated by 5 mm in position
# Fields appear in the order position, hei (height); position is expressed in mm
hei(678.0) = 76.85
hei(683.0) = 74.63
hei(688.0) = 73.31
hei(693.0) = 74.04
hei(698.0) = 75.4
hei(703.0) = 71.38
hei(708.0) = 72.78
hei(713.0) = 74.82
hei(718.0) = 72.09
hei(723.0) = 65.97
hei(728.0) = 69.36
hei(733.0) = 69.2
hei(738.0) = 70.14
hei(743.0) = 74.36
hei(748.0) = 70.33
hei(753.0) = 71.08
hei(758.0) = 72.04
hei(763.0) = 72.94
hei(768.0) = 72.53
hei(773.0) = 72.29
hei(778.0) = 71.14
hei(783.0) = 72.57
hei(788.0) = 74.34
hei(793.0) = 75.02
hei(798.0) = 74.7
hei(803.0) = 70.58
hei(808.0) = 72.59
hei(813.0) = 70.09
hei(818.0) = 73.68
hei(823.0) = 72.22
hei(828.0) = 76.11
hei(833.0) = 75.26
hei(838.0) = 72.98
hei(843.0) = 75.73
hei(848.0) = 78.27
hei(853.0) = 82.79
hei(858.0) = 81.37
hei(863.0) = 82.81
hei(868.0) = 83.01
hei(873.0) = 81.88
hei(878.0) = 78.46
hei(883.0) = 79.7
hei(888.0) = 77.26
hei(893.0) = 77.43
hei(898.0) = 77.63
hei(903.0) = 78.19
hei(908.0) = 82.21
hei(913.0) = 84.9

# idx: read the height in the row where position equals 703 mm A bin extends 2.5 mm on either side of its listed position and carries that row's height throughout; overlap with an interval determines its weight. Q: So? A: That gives 71.38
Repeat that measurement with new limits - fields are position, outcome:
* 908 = 82.21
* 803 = 70.58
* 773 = 72.29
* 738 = 70.14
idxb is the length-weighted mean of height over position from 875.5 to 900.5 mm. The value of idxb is 78.1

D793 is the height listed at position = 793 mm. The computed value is 75.02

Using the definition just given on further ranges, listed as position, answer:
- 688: 73.31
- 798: 74.7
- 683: 74.63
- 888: 77.26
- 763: 72.94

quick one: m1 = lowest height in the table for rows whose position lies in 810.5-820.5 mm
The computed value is 70.09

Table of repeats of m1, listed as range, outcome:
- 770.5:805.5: 70.58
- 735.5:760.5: 70.14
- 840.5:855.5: 75.73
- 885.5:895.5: 77.26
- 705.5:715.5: 72.78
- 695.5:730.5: 65.97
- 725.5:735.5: 69.2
